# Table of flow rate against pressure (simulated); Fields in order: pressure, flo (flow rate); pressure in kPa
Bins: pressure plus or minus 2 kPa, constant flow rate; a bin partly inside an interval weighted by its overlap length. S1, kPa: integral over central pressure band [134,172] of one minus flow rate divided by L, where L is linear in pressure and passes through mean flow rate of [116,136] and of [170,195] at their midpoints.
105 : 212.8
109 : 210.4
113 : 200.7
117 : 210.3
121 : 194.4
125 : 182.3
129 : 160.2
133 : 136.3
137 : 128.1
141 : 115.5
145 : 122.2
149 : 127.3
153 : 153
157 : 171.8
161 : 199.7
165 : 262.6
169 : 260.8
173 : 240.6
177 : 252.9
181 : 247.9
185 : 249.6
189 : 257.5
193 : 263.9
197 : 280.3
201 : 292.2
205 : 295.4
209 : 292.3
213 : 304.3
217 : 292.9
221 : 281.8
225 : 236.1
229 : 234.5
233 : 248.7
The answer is 7.44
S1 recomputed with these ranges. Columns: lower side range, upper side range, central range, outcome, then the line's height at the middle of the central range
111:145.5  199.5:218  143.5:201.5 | 3.4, 236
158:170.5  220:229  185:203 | -2.1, 243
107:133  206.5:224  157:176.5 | 0.3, 238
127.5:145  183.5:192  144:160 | 2.1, 170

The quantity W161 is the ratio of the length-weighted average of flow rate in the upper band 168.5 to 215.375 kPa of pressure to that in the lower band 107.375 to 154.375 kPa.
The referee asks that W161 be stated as 1.67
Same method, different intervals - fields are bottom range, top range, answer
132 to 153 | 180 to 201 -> 2.06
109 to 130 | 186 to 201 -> 1.40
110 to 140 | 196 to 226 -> 1.66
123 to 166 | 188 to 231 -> 1.75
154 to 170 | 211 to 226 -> 1.30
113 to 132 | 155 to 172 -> 1.21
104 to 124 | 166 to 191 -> 1.23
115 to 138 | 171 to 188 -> 1.46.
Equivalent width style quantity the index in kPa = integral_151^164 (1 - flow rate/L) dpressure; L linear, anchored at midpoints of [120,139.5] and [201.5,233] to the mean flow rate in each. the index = 0.94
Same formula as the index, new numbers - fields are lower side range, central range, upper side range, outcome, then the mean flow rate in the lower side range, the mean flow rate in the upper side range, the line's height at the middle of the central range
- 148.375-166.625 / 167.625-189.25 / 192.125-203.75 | -1.5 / 185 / 281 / 235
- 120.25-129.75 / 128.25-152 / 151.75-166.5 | 7.1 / 179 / 197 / 187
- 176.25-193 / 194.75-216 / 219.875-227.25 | -3.2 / 253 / 255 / 254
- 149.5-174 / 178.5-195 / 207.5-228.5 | -1.1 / 208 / 278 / 239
